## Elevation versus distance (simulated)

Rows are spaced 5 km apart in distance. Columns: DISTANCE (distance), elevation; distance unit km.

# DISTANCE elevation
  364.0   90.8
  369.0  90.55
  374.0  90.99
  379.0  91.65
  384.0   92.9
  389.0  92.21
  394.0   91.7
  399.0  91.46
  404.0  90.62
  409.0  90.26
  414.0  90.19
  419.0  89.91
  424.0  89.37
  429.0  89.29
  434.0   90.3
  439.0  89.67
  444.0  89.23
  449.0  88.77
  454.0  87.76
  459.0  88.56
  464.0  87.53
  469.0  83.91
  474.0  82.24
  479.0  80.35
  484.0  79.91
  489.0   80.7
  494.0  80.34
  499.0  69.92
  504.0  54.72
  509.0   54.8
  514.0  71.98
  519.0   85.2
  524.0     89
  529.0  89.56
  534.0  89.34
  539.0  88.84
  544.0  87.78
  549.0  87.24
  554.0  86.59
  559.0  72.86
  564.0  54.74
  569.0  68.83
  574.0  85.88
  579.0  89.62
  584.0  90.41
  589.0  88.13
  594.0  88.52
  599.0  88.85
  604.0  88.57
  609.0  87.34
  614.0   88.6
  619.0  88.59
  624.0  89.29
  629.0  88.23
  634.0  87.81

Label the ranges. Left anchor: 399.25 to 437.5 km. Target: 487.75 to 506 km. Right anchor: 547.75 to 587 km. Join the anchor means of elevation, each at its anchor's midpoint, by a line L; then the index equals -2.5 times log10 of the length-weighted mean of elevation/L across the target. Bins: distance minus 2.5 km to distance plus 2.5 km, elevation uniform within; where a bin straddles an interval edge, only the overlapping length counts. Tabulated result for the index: 0.19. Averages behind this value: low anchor 90.1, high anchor 79.4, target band 71.2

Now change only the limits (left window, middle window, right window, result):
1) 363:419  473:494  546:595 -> 0.070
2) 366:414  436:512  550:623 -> 0.106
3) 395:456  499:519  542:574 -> 0.251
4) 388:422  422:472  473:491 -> -0.039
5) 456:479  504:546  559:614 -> 0.048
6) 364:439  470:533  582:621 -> 0.165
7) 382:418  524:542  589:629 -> 0.004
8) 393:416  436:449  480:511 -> -0.088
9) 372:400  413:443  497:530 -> -0.051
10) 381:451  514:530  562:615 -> 0.013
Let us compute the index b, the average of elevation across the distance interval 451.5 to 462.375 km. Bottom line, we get 88.1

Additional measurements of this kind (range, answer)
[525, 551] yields 88.6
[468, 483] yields 81.8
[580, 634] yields 88.6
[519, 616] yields 84.8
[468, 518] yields 73.9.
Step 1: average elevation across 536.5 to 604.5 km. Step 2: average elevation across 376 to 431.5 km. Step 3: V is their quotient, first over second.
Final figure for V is 0.9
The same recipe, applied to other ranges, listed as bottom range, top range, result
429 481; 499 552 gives 0.91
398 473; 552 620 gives 0.94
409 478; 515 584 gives 0.94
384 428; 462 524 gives 0.84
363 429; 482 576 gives 0.86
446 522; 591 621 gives 1.12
